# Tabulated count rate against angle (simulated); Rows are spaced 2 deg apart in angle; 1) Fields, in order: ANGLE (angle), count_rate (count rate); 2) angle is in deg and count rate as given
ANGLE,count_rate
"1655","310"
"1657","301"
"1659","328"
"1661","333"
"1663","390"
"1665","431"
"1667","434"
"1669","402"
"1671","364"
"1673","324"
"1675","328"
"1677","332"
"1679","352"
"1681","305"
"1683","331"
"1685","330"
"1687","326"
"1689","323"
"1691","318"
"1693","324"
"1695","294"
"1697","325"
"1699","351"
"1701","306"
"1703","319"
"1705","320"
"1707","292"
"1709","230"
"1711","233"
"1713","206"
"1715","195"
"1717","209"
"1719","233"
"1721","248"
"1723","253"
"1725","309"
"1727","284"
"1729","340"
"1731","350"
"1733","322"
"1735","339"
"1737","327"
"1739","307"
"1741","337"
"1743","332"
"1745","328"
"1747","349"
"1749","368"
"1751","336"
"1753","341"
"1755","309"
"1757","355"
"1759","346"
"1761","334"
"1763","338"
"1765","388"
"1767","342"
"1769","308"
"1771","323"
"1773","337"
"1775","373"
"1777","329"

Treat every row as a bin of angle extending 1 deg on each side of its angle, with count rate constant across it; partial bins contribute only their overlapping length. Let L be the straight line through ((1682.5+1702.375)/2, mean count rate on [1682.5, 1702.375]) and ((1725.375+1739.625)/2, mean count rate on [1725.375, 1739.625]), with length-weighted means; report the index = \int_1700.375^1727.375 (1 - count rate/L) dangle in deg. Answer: 5.4 deg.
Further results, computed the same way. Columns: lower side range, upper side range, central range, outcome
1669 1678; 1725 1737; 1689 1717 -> 4.2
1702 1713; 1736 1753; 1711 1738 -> 2.4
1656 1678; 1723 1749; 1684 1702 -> 1.3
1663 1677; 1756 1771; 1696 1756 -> 9.5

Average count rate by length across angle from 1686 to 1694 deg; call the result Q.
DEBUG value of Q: 323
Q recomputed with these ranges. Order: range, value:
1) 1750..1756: 329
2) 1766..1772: 324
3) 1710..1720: 215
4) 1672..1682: 328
